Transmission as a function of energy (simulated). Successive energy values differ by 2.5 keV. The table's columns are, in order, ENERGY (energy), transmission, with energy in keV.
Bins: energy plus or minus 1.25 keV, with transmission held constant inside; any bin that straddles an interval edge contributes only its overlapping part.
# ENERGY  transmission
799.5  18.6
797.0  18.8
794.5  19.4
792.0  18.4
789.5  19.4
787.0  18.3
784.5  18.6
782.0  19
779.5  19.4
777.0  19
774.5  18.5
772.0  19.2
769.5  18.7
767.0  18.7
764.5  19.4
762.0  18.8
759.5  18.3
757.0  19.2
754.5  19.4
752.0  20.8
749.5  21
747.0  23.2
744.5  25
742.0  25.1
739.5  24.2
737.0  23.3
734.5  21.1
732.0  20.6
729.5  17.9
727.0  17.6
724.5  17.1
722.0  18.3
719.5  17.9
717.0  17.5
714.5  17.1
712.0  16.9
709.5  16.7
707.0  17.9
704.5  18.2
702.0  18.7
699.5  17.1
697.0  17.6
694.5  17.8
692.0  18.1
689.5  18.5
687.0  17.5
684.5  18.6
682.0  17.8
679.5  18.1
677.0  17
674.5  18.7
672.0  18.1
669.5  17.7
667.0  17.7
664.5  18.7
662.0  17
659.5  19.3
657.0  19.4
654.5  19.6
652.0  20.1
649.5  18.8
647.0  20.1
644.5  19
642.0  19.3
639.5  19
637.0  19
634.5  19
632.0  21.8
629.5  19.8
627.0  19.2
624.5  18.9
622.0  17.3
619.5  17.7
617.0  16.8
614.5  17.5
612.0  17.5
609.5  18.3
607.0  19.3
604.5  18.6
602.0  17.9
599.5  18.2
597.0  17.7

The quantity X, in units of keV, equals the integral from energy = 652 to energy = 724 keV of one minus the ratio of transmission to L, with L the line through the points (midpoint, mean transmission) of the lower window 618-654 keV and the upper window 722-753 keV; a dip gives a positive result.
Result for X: 8.0 keV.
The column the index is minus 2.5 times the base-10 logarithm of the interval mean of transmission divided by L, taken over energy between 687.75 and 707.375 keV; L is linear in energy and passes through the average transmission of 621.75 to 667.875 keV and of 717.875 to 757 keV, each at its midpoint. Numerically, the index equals 0.12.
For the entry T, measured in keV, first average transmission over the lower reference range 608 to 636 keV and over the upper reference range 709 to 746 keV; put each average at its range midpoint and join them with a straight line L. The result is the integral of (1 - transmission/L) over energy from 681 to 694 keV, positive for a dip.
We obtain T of 0.8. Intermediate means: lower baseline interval 18.5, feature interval 18.1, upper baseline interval 19.8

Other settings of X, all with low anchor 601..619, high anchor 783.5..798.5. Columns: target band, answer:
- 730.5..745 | -3.48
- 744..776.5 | -2.10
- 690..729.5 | 1.67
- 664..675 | 0.09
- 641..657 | -1.17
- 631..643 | -0.98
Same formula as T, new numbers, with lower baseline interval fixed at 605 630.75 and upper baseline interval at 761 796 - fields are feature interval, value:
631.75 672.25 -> -1.3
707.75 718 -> 0.9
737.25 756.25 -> -3.9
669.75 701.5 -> 1.0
